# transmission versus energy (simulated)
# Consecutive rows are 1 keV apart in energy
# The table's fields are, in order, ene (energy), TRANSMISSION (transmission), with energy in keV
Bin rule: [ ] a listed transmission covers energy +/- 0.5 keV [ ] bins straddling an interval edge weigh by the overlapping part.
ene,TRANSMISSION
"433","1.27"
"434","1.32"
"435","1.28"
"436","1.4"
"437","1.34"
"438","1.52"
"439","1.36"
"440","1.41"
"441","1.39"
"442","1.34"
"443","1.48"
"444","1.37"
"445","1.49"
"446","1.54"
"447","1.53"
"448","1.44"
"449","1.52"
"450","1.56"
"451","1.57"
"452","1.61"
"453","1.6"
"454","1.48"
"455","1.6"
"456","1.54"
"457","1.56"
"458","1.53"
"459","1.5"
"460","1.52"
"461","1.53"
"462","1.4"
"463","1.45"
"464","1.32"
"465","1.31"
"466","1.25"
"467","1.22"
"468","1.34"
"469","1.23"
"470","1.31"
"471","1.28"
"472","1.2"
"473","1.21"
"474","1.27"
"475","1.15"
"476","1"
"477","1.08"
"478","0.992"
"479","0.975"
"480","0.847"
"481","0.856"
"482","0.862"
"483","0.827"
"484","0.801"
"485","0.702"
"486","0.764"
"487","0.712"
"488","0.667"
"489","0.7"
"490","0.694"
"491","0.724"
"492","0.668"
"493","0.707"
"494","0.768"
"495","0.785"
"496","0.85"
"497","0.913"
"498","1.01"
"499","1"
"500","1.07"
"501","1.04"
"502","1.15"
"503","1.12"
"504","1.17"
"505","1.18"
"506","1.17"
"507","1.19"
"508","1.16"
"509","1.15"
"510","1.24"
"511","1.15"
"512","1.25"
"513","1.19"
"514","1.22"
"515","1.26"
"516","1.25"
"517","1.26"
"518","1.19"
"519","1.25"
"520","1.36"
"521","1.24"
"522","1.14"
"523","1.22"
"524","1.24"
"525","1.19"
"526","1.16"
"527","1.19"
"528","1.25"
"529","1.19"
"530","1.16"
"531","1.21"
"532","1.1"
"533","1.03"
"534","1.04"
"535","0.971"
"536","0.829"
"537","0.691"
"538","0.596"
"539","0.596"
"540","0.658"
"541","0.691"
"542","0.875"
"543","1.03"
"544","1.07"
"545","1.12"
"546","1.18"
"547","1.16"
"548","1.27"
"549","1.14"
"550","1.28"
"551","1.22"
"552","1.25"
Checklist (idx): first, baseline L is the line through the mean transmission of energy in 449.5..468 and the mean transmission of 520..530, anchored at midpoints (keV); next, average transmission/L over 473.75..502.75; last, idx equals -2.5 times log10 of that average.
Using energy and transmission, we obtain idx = 0.47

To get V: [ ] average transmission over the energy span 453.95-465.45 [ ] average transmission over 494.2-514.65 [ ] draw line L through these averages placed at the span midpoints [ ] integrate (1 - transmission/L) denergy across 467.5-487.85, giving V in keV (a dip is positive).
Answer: 4.9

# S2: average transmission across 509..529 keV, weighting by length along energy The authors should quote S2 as 1.22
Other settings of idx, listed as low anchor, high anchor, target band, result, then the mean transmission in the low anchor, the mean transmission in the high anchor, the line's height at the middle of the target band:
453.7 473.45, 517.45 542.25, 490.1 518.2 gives 0.11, 1.39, 1.04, 1.18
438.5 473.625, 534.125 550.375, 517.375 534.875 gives -0.14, 1.43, 0.947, 1.04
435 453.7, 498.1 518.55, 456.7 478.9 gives 0.05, 1.47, 1.17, 1.36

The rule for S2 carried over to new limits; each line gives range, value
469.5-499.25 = 0.91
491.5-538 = 1.09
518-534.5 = 1.19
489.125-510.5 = 0.983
